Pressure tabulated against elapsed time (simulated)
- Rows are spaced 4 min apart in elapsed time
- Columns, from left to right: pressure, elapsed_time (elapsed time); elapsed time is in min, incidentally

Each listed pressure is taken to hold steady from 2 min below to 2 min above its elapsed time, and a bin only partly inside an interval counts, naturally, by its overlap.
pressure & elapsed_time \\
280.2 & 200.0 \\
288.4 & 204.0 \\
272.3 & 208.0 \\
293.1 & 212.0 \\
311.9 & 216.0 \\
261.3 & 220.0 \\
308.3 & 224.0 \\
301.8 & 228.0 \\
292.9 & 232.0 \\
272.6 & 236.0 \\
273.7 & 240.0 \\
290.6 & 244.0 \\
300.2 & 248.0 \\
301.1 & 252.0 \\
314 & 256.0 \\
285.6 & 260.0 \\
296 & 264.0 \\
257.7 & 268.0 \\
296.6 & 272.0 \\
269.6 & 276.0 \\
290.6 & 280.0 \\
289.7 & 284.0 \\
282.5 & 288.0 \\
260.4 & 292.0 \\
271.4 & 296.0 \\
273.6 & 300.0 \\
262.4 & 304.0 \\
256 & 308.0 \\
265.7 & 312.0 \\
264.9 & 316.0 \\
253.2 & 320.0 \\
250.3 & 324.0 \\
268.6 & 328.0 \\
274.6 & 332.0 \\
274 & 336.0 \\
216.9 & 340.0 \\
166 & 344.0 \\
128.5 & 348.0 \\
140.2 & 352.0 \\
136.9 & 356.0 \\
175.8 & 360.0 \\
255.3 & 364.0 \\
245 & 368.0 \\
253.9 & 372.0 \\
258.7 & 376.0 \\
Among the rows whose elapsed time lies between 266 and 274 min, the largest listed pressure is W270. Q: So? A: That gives 296.6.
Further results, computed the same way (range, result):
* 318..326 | 253.2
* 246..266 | 314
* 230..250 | 300.2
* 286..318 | 282.5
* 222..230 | 308.3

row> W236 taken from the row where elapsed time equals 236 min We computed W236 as 272.6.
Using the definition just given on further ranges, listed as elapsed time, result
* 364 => 255.3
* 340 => 216.9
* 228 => 301.8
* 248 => 300.2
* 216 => 311.9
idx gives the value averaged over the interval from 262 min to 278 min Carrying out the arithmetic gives 280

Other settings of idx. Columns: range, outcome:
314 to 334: 262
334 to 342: 245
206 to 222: 285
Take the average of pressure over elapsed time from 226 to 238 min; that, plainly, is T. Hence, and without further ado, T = 289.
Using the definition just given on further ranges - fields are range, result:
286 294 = 271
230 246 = 282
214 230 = 296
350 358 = 139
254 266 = 299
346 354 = 134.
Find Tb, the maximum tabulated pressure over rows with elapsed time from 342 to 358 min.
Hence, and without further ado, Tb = 166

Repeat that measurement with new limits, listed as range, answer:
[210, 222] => 311.9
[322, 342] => 274.6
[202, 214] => 293.1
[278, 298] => 290.6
